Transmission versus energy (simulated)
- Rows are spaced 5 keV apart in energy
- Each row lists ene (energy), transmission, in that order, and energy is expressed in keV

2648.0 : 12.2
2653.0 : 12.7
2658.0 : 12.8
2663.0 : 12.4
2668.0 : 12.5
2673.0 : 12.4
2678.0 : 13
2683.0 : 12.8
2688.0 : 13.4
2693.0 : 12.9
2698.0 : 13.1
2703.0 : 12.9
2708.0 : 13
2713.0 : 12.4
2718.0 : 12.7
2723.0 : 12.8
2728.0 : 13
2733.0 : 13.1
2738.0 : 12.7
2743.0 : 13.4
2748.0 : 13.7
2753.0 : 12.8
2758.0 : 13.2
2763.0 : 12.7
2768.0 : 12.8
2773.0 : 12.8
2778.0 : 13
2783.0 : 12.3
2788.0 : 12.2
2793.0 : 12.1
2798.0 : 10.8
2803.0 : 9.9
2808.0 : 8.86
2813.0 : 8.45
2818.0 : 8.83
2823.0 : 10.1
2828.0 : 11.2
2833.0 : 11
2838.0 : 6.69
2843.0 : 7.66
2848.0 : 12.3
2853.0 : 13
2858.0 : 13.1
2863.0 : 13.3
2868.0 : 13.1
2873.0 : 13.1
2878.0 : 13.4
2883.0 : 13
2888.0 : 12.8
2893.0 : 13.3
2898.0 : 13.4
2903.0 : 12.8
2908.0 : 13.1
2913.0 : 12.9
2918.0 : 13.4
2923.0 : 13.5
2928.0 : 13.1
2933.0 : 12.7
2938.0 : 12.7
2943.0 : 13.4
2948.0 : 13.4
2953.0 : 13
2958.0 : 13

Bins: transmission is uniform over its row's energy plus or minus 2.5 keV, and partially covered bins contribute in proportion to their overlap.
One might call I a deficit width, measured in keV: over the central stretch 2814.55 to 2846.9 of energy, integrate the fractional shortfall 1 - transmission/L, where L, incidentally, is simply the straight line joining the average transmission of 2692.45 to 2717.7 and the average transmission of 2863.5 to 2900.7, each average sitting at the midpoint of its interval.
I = 9.2 keV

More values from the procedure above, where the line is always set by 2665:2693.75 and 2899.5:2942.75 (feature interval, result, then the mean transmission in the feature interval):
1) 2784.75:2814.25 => 5.5 keV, 10.5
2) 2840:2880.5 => 2.2 keV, 12.3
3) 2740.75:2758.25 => -0.5 keV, 13.3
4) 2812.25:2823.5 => 3.4 keV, 9.06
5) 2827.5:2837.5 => 2.1 keV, 10.2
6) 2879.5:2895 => 0.0 keV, 13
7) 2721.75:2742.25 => -0.1 keV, 12.9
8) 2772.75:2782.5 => 0.1 keV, 12.8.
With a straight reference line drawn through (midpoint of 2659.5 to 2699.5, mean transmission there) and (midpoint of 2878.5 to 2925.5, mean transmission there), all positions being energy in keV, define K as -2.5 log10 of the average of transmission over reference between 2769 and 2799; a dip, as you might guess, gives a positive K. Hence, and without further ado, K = 0.057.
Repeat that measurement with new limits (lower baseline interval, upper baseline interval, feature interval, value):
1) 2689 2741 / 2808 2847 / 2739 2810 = -0.12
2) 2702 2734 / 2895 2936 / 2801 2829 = 0.34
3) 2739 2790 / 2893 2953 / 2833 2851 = 0.37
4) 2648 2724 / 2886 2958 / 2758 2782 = 0.00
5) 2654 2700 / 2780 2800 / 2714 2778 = -0.06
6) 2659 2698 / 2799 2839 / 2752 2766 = -0.18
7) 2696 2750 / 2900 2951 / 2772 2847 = 0.25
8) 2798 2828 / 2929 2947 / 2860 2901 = -0.16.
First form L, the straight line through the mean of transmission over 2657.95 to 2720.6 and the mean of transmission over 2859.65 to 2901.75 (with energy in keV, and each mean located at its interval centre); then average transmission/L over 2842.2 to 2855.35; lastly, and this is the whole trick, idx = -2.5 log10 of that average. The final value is 0.15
